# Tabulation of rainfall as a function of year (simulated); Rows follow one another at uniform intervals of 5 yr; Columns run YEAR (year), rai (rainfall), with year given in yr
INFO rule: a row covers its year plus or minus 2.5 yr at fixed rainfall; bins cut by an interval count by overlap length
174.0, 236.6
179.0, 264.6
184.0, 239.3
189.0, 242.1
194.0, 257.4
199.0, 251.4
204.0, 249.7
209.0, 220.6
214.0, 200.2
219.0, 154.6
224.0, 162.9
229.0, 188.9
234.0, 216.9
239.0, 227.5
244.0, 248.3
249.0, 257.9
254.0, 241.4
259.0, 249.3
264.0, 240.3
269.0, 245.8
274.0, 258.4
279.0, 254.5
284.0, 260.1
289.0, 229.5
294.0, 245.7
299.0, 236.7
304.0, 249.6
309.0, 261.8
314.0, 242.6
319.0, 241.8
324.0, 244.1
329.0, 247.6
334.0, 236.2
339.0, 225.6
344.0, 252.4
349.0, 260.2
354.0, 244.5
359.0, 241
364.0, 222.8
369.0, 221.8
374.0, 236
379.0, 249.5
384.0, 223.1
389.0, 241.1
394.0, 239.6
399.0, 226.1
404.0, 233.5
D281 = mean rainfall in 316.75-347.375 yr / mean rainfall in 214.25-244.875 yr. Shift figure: 1.23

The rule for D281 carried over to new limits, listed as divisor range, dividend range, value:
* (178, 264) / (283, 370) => 1.07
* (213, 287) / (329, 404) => 1.04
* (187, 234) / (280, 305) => 1.14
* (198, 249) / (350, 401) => 1.10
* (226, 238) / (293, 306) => 1.19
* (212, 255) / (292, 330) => 1.17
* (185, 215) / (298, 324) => 1.03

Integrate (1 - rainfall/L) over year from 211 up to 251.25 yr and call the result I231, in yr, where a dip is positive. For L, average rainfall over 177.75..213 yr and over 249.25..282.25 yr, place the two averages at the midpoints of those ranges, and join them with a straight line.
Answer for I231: 6.5 yr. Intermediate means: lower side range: 244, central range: 207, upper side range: 249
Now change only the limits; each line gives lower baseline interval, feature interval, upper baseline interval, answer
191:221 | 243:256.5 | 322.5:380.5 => -1.2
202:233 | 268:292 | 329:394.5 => -4.0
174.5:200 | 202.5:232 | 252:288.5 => 6.5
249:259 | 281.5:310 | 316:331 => -0.1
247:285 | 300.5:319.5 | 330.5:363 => -0.2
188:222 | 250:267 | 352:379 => -1.3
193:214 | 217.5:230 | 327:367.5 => 3.7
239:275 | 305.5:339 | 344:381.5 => -0.2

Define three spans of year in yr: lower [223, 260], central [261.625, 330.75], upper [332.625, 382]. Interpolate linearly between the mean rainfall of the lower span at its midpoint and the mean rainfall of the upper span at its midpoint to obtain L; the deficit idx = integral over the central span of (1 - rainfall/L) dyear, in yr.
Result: -4.5 yr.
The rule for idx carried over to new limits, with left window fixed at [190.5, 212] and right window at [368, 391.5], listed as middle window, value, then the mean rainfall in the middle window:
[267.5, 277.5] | -0.53 yr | 253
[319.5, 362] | -1.19 yr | 244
